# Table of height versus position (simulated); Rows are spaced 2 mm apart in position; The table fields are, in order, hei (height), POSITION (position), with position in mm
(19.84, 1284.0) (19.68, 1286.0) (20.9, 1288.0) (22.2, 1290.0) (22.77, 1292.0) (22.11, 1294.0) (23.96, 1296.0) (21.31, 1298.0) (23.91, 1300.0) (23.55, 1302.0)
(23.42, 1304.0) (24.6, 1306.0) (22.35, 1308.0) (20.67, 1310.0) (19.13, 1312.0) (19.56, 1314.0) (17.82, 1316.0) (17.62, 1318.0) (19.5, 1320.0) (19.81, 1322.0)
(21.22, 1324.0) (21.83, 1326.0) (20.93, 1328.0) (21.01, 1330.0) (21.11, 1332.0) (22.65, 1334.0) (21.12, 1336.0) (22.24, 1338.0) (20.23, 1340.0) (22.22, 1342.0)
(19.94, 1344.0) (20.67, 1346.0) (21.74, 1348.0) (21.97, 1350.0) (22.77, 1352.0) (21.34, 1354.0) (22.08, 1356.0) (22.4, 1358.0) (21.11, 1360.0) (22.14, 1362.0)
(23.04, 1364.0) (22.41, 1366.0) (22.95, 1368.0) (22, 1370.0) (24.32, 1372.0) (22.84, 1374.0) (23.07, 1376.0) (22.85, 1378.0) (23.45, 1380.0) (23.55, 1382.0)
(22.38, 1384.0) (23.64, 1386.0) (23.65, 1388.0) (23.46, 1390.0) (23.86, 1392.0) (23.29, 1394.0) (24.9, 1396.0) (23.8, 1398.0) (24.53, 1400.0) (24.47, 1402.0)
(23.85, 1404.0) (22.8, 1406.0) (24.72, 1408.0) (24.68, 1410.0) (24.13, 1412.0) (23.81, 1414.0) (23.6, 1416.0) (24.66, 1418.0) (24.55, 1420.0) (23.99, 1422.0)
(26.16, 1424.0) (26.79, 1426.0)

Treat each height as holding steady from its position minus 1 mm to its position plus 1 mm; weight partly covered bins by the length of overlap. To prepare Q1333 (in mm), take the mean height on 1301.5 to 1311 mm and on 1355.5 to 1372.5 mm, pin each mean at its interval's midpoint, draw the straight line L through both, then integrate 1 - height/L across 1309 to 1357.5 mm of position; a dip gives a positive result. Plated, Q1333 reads 4.0 mm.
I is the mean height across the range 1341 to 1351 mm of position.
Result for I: 21.3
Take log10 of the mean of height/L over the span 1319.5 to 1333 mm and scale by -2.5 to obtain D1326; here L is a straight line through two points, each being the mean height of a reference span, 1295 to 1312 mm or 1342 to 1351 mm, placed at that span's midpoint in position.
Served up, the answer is 0.06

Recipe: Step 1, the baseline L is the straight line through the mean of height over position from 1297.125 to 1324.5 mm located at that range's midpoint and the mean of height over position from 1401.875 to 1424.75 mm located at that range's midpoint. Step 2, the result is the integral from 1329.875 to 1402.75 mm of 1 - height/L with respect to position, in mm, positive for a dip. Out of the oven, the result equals 0.6 mm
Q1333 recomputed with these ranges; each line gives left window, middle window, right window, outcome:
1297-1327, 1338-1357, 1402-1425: 0.62 mm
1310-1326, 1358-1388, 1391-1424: -0.66 mm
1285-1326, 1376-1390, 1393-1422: 0.12 mm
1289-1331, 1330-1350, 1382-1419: 0.79 mm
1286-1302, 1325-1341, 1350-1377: 0.74 mm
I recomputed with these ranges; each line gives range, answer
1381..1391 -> 23.3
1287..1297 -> 22.4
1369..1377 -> 23.1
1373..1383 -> 23.2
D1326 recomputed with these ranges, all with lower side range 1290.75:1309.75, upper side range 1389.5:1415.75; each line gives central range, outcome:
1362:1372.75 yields 0.04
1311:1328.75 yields 0.18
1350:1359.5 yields 0.07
